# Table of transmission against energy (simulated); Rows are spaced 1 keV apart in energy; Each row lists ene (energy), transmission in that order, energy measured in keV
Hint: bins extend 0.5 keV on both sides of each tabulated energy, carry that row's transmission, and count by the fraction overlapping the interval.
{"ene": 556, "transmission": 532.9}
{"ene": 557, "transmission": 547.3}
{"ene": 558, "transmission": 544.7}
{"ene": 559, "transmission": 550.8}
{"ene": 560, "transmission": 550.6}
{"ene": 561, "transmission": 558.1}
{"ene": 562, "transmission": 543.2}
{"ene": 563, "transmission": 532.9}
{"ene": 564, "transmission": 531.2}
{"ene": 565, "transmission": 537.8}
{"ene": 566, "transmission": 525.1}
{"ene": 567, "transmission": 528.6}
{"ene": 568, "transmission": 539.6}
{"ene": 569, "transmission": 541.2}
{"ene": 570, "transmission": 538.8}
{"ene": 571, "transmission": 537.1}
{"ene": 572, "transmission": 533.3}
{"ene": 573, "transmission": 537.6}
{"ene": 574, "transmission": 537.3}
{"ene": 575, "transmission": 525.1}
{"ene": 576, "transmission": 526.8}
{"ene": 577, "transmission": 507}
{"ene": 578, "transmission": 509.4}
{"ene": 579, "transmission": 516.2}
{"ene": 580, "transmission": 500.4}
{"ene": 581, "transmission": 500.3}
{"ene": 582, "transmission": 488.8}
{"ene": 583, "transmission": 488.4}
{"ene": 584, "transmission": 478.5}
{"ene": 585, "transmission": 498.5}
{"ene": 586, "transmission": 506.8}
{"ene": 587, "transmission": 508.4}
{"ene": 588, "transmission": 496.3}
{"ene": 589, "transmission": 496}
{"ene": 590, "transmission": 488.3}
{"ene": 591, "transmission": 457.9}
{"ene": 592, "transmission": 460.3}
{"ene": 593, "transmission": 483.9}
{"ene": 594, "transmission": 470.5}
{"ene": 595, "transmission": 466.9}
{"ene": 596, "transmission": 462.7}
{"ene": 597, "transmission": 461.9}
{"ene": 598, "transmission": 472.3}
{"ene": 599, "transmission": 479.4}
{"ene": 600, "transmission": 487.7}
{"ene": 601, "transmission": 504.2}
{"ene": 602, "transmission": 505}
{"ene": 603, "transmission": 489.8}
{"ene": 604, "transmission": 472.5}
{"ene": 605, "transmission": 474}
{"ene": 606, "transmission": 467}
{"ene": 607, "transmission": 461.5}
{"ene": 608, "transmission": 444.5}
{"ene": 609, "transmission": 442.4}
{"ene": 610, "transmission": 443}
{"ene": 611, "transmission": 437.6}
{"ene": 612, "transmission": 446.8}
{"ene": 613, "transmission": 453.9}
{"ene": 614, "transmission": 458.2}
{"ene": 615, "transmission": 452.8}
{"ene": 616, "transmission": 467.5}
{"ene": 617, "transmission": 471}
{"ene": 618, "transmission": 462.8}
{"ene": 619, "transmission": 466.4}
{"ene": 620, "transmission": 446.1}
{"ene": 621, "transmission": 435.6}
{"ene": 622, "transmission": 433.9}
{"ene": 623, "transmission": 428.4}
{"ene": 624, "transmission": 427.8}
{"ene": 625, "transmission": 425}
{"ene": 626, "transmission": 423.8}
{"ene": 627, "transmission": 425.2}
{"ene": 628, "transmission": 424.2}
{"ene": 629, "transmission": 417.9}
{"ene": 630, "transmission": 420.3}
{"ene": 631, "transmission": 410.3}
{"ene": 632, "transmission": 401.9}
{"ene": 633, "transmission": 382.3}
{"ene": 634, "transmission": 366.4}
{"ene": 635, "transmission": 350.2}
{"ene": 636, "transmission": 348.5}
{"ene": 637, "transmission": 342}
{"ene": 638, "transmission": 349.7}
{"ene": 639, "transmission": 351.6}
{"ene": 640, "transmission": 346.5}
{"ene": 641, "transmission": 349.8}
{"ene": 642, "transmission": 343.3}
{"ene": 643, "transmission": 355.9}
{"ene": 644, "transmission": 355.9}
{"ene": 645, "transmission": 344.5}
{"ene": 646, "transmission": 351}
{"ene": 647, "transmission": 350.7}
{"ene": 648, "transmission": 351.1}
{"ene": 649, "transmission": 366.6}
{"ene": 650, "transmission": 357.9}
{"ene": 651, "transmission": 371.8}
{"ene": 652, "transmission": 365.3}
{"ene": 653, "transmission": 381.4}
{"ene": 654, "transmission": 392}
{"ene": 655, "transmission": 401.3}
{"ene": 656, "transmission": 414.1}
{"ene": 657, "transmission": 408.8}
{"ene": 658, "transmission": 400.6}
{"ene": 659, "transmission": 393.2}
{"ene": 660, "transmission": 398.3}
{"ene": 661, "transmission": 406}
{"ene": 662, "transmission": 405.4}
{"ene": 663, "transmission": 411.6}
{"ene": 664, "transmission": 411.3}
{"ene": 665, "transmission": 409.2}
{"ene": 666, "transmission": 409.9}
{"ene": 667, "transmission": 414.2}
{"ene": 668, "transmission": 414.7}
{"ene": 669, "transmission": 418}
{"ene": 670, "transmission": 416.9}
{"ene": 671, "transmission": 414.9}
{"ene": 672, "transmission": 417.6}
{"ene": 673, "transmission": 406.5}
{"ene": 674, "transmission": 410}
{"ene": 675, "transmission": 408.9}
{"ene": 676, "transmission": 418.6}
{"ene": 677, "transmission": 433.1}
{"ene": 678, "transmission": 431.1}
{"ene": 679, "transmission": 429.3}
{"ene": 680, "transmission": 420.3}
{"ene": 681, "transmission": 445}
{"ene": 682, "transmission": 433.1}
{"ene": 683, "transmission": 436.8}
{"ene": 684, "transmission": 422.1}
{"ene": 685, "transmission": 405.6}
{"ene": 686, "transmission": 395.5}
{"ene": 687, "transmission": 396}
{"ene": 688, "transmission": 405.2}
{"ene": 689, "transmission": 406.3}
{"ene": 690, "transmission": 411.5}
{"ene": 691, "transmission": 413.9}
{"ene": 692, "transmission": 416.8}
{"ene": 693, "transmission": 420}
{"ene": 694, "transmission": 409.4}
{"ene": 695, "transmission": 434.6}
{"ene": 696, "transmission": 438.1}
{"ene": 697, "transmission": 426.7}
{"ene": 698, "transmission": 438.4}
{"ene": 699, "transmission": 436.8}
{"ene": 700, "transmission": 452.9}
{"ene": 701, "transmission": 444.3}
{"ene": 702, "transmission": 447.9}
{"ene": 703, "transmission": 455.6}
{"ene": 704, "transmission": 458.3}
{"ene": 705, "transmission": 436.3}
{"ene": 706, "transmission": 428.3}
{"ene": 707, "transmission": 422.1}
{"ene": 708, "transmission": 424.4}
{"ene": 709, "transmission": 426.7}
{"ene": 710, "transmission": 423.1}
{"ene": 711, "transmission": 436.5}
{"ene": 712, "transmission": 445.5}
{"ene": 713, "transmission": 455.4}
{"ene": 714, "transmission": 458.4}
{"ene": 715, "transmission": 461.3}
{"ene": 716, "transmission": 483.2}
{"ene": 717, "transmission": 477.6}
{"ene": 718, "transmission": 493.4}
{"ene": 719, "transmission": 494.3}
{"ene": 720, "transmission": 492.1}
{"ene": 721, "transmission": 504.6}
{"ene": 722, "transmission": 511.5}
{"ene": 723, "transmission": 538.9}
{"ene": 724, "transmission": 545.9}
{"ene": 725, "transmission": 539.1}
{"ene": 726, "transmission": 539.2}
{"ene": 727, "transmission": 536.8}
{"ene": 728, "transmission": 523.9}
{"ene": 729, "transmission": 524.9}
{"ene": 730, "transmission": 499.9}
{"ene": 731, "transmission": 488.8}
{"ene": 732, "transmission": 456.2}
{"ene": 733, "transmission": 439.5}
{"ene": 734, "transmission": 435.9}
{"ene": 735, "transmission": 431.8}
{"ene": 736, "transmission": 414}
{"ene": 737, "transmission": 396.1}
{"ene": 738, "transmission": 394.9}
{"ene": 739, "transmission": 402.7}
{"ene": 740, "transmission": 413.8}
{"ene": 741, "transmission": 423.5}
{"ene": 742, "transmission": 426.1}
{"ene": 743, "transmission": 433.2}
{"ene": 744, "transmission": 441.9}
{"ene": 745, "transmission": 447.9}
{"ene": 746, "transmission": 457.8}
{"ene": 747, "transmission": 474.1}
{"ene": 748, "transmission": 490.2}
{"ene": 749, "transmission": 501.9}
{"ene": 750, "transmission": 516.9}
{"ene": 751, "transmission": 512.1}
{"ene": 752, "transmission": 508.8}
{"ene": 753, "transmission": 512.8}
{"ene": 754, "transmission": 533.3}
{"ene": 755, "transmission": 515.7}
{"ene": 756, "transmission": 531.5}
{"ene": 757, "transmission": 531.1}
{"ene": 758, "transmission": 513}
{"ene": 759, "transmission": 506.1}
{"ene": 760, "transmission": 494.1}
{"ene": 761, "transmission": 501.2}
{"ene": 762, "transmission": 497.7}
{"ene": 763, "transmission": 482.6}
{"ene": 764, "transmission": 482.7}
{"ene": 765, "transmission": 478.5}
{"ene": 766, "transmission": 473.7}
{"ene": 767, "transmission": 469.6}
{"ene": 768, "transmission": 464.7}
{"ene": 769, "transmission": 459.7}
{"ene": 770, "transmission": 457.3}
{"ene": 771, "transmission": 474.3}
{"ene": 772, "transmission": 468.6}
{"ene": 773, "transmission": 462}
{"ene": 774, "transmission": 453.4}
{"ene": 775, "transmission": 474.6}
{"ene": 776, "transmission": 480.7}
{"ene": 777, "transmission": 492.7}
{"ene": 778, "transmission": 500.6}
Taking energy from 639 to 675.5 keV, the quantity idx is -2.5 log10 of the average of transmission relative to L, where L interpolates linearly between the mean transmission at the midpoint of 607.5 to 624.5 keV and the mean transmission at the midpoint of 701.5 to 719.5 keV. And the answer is 0.161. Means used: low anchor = 448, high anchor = 452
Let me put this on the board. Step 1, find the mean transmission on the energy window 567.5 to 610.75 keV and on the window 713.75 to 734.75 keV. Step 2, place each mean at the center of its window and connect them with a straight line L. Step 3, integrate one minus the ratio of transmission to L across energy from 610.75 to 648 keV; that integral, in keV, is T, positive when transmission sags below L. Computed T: 6.9 keV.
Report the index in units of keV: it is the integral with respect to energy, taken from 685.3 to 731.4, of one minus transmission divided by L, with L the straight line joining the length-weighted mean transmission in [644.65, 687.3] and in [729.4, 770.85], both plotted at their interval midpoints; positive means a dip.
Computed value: -2.2 keV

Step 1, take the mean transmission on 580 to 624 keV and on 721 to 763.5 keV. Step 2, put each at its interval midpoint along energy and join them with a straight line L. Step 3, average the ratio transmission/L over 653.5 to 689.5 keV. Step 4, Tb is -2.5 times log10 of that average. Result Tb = 0.16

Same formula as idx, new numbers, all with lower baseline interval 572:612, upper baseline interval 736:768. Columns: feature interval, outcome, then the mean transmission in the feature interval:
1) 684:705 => 0.13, 426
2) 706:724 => 0.02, 469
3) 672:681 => 0.14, 421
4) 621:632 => 0.15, 423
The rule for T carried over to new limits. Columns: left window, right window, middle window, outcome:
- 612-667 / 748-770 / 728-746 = 1.40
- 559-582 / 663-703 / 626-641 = 2.80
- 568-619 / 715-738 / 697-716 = 1.73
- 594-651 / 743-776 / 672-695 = 1.65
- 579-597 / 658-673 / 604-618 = 0.21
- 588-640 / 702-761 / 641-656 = 2.87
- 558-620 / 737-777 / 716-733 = -1.01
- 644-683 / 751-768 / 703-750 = 0.16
